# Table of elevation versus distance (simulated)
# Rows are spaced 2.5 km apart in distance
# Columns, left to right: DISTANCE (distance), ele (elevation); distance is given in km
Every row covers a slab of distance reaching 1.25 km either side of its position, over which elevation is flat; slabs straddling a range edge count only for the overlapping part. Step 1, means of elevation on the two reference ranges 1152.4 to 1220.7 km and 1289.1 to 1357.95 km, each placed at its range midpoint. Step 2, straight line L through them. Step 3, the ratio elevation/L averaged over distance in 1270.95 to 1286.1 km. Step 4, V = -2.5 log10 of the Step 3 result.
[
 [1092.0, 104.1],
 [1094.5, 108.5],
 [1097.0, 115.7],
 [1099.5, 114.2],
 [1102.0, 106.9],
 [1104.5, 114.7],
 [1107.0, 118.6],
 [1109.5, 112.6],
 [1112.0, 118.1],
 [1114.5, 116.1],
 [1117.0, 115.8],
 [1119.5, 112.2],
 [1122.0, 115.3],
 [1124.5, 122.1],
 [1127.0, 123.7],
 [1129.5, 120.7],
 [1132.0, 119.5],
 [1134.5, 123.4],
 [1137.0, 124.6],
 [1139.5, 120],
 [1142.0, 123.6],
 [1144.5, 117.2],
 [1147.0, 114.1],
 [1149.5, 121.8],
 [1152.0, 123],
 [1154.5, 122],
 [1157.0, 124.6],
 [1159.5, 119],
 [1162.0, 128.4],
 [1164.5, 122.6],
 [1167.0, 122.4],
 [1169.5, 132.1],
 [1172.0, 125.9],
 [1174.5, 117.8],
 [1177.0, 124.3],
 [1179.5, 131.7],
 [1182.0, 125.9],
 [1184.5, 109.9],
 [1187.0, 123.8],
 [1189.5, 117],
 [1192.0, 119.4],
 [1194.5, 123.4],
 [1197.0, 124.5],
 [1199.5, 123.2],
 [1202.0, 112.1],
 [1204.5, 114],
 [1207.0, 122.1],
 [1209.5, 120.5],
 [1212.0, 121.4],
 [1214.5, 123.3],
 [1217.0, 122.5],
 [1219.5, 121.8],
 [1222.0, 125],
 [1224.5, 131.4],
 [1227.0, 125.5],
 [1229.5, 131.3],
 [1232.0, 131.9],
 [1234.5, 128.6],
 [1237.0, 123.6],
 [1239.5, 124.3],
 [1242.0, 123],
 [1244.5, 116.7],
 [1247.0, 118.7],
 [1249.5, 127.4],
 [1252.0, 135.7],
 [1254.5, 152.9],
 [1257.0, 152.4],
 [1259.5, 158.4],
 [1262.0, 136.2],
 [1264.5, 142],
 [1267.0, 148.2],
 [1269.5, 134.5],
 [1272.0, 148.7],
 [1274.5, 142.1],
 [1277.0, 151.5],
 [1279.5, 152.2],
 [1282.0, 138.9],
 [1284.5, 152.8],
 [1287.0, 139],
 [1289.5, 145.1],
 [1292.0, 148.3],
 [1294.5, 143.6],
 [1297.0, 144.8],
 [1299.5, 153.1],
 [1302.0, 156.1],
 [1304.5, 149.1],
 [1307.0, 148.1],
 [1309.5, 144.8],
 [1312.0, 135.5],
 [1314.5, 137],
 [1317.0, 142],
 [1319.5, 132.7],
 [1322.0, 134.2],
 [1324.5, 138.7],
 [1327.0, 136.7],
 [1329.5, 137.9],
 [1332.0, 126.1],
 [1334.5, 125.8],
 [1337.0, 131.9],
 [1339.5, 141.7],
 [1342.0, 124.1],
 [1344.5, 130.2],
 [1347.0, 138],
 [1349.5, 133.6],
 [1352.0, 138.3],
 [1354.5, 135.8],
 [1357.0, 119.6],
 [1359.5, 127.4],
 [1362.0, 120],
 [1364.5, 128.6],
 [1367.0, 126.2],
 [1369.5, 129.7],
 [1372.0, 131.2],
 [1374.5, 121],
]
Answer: -0.11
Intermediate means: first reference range 122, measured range 147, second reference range 138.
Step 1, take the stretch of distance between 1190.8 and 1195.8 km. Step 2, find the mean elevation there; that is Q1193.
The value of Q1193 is 121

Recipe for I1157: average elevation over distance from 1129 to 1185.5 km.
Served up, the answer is 122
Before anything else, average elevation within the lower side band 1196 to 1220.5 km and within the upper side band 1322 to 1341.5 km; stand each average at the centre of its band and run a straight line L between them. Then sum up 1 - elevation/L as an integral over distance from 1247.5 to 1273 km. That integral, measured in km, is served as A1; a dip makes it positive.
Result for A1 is -3.4 km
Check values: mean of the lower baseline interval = 120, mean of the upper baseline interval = 134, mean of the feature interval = 143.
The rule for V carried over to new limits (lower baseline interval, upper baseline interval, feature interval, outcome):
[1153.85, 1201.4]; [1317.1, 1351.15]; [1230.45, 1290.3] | -0.08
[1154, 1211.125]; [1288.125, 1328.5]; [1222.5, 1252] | 0.04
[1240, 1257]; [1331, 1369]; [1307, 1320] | -0.08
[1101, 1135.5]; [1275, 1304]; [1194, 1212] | 0.11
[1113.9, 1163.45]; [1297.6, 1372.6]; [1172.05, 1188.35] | 0.01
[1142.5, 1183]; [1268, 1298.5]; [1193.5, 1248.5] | 0.09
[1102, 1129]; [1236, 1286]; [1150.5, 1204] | 0.03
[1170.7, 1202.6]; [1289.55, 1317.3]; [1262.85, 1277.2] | -0.04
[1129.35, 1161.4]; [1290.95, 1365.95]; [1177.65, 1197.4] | 0.03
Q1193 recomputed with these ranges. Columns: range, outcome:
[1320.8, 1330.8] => 137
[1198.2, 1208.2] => 118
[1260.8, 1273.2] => 142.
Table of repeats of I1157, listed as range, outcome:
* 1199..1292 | 133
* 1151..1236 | 123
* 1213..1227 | 125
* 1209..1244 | 125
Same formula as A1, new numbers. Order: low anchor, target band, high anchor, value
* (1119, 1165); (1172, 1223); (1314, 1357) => 1.4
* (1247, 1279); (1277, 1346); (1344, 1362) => -1.9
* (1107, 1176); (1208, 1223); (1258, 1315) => 1.2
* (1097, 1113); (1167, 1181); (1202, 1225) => -0.8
